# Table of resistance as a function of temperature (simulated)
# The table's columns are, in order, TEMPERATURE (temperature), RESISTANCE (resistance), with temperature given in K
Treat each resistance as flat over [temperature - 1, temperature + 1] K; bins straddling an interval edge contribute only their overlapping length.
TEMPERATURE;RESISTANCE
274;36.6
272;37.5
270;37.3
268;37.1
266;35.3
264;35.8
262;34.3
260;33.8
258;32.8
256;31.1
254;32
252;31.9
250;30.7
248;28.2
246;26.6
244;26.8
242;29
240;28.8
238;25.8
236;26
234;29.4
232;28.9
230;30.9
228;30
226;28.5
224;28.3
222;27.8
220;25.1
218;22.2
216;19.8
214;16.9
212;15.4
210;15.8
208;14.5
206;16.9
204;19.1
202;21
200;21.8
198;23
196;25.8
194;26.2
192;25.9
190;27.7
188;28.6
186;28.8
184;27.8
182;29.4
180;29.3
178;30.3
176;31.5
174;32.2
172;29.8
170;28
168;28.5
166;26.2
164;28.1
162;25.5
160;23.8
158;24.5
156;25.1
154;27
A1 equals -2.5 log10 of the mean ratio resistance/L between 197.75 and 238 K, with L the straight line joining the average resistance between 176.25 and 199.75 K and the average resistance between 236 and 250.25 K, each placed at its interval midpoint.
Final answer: 0.19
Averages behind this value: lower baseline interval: 27.5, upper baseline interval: 27.7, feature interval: 23.1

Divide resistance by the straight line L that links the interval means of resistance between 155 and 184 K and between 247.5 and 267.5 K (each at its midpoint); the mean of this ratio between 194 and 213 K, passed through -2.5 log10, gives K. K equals 0.45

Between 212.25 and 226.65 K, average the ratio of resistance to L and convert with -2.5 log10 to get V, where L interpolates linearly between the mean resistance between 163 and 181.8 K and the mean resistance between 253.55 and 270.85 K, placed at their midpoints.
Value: 0.34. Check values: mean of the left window 29.3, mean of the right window 34.4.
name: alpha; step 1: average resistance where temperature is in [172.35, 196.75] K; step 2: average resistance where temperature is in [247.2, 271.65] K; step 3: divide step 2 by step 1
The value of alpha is 1.2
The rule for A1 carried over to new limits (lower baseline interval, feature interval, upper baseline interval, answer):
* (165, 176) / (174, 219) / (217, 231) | 0.20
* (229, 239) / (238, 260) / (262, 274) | 0.07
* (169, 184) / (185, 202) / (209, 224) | 0.02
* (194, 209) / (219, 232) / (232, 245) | -0.13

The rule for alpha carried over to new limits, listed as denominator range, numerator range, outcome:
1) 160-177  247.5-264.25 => 1.13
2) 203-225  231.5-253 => 1.41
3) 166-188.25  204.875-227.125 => 0.72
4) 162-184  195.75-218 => 0.65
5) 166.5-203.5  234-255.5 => 1.05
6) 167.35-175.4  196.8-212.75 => 0.62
